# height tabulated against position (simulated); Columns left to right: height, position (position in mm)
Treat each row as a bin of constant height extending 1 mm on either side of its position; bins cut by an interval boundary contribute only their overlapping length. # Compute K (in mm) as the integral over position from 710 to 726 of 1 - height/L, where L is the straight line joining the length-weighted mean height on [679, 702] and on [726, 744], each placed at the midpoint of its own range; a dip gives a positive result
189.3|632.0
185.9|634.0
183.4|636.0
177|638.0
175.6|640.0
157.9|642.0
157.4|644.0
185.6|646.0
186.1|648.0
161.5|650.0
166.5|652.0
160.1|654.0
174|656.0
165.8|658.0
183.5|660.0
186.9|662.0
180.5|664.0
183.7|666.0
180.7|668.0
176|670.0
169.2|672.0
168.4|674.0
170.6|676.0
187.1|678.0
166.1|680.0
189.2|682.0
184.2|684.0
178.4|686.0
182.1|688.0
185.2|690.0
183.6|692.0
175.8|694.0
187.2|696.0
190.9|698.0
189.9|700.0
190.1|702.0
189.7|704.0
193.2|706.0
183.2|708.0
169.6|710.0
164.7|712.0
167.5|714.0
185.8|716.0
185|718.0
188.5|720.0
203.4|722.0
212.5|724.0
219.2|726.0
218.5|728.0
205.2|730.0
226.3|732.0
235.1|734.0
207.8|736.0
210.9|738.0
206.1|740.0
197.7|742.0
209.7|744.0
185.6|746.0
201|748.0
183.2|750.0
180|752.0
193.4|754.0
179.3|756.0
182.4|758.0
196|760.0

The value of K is 1.1 mm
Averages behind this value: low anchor 183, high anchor 214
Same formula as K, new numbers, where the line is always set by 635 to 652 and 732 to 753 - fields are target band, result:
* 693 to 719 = 1.2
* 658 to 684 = 0.4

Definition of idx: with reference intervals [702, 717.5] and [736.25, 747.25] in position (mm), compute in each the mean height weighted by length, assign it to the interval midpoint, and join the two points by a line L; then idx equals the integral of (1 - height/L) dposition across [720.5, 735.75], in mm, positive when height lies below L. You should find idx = -1.8 mm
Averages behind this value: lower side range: 180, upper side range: 202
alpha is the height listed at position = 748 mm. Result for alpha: 201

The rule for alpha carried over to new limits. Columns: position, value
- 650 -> 161.5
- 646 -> 185.6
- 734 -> 235.1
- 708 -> 183.2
